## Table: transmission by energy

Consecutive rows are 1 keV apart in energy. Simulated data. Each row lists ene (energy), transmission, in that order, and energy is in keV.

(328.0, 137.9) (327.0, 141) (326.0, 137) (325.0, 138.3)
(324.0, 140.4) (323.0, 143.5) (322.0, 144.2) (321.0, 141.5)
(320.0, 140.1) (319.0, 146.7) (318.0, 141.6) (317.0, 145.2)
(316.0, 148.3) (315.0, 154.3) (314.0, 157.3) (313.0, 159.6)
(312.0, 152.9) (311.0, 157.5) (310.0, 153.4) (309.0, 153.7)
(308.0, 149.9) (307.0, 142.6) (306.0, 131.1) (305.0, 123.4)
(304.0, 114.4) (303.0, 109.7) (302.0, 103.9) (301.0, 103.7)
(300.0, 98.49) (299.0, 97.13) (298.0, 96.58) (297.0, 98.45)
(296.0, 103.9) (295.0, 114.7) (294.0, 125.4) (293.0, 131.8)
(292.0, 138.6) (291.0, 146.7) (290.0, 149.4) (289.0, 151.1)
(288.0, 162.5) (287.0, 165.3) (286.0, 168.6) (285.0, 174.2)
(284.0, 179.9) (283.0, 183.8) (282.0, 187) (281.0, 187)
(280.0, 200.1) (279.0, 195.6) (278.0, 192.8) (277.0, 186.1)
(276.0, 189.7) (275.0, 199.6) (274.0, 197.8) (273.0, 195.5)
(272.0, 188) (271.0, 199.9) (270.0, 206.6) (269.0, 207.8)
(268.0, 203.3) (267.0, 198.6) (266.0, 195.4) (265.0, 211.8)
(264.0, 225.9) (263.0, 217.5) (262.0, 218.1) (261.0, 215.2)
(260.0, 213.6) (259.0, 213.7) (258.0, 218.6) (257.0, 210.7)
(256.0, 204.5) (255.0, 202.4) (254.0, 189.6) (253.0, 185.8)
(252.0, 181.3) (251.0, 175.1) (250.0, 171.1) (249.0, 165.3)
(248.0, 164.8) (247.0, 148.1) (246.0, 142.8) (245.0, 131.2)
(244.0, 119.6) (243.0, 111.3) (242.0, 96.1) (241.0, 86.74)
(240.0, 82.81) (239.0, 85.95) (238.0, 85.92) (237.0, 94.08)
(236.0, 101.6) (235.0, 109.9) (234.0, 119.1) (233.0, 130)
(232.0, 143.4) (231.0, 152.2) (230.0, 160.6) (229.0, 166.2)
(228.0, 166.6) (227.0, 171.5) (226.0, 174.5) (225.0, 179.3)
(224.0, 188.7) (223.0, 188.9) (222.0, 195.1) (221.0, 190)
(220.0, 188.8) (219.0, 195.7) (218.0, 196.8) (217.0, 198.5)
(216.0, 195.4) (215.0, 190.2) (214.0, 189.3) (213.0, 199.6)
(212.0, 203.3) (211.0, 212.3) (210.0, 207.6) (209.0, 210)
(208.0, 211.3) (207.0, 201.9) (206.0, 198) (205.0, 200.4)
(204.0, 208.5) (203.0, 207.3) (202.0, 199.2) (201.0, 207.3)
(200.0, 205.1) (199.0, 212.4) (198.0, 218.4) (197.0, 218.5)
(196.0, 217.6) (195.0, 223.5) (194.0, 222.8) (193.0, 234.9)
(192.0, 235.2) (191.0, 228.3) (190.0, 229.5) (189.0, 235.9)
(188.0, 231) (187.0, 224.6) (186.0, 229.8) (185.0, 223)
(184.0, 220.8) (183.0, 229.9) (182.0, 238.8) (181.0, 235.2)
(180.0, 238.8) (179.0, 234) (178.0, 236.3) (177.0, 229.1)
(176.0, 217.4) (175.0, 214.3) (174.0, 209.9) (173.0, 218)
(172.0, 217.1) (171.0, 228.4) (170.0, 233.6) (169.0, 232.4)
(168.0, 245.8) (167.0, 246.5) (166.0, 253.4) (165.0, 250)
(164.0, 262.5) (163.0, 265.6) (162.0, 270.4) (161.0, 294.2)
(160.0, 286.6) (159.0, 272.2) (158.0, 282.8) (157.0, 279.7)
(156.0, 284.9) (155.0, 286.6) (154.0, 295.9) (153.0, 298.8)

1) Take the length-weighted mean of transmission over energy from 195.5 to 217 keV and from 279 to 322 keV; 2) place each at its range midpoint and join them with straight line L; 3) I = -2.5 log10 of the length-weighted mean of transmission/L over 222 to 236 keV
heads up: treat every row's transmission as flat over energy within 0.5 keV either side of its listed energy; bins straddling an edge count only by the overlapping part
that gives 0.21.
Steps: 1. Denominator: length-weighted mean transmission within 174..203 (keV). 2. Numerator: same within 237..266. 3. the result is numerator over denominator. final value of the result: 0.74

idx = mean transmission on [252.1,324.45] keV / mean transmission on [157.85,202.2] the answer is 0.7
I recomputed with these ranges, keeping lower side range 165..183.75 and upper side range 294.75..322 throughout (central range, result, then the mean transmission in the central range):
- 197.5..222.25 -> 0.017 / 202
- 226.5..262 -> 0.163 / 153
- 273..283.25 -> -0.241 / 192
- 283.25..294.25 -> -0.064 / 155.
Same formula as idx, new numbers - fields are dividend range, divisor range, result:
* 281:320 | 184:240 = 0.75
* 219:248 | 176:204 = 0.63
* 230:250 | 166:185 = 0.53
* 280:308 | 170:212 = 0.63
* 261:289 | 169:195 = 0.85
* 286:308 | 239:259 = 0.80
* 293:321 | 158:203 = 0.56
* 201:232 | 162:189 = 0.82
